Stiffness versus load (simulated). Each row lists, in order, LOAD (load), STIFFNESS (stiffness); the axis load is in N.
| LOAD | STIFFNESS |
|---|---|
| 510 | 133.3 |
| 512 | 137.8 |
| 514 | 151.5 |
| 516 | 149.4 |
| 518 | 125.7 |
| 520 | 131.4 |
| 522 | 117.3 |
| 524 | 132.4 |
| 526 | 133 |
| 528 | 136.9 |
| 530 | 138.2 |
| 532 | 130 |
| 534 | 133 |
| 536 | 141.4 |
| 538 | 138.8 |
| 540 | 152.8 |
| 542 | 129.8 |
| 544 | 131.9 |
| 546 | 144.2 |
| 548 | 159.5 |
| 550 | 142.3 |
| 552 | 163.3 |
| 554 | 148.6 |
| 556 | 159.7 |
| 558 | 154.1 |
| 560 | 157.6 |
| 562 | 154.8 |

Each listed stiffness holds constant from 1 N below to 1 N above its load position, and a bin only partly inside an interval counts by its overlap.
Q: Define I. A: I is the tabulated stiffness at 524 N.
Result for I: 132.4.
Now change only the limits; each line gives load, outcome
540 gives 152.8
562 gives 154.8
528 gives 136.9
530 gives 138.2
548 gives 159.5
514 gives 151.5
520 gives 131.4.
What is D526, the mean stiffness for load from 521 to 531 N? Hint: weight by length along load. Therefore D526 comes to 132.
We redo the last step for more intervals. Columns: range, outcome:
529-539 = 136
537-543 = 140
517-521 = 129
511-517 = 146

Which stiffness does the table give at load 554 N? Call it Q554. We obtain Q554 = 148.6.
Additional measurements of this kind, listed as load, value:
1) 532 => 130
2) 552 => 163.3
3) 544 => 131.9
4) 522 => 117.3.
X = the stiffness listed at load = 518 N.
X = 125.7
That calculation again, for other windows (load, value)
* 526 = 133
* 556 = 159.7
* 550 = 142.3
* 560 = 157.6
